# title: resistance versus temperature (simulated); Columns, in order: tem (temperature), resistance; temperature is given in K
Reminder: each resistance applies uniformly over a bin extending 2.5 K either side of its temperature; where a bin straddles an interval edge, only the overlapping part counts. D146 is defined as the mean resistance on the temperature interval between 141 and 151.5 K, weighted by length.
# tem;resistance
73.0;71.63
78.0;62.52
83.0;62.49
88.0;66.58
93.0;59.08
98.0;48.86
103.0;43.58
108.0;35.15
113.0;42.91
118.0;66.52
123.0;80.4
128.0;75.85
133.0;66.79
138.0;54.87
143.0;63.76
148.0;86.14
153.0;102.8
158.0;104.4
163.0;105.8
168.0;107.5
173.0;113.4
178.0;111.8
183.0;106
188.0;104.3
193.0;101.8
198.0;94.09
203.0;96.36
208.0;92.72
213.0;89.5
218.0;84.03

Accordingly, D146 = 78.1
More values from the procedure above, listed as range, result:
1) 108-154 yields 68.1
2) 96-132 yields 56.7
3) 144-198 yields 103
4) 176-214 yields 99.8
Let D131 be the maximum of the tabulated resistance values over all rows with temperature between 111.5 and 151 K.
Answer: 86.14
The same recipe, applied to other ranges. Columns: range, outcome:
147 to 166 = 105.8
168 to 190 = 113.4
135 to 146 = 63.76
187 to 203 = 104.3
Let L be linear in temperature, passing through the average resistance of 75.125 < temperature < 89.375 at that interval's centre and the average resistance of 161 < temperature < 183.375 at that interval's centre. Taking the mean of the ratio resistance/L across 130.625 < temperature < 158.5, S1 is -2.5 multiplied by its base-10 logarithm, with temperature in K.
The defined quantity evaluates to 0.22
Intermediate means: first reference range 63.9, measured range 78.1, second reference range 109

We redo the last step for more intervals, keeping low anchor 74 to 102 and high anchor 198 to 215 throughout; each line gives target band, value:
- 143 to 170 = -0.23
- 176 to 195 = -0.21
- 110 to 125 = 0.11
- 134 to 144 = 0.23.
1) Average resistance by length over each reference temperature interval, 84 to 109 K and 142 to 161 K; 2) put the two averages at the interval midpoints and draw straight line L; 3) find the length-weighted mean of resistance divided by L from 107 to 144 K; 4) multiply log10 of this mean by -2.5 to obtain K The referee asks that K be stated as 0.19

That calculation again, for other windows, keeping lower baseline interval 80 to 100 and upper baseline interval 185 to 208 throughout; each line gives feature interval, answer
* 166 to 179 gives -0.229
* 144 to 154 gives -0.093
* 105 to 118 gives 0.458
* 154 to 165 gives -0.227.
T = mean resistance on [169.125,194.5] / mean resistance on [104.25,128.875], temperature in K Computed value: 1.85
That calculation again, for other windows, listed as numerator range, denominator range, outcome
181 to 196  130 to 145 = 1.67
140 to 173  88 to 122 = 1.84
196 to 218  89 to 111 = 1.92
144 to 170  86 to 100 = 1.70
